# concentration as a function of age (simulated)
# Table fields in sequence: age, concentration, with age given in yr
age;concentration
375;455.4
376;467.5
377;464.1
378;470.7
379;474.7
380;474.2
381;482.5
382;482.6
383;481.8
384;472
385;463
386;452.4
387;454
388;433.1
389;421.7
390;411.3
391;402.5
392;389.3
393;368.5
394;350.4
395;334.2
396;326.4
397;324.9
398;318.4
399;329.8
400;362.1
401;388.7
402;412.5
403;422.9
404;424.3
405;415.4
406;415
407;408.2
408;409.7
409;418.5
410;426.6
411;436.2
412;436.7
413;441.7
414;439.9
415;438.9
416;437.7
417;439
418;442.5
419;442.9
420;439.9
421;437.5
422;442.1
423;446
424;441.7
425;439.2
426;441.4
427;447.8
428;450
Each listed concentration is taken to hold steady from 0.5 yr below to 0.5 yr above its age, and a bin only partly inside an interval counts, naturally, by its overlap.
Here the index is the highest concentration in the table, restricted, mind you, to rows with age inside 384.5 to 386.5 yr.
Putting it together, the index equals 463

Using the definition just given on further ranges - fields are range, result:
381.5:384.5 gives 482.6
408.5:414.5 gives 441.7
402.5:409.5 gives 424.3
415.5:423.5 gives 446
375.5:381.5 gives 482.5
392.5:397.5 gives 368.5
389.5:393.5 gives 411.3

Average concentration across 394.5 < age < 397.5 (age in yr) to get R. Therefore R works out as 328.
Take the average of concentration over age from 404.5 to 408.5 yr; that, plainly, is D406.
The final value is 412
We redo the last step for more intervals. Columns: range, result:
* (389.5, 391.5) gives 407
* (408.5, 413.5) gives 432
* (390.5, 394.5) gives 378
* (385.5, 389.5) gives 440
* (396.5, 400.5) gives 334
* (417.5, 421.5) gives 441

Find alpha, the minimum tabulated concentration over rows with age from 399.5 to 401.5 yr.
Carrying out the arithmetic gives 362.1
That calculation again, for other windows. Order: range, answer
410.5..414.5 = 436.2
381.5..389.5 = 421.7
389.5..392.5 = 389.3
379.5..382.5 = 474.2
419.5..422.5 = 437.5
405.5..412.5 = 408.2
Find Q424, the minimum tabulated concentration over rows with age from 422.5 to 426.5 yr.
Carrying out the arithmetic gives 439.2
